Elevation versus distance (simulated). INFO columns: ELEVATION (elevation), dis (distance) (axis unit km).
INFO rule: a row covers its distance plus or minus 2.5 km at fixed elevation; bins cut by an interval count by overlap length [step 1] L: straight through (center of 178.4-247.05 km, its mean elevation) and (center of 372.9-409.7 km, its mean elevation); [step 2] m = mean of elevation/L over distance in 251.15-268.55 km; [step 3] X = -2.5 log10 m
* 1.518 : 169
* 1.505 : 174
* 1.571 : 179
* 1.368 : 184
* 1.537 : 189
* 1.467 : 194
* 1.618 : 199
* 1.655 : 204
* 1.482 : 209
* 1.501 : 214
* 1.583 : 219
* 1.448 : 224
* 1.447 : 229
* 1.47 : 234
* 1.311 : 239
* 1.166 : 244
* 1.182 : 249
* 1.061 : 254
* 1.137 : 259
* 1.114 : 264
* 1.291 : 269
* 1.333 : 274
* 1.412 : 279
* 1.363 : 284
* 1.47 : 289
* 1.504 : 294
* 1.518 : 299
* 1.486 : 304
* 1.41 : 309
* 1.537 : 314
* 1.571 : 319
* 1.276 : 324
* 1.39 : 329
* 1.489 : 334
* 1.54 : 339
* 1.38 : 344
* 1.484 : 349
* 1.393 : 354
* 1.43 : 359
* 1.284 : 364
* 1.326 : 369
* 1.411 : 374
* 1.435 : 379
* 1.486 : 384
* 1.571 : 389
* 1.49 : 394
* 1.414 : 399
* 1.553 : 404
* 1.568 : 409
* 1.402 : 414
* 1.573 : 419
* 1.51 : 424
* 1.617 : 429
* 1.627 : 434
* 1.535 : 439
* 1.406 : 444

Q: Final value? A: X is 0.29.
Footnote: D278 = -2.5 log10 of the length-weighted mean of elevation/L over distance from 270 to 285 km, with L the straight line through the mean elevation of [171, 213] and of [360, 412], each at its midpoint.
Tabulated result 0.10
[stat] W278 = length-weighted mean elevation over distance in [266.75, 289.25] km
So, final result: 1.37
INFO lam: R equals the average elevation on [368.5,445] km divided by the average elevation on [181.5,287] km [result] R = 1.09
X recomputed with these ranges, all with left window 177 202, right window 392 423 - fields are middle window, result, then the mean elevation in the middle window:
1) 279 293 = 0.061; 1.43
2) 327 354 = 0.039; 1.45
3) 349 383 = 0.083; 1.39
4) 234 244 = 0.151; 1.31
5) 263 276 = 0.198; 1.26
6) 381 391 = -0.014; 1.52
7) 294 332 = 0.035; 1.46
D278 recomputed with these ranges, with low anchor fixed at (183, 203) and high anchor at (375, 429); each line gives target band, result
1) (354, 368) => 0.11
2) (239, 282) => 0.23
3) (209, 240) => 0.03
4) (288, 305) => 0.01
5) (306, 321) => 0.00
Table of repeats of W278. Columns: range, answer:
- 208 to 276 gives 1.32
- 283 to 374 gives 1.44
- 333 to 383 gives 1.42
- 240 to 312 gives 1.32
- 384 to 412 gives 1.51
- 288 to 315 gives 1.49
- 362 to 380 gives 1.36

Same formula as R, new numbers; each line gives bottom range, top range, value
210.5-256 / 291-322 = 1.10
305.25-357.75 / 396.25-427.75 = 1.04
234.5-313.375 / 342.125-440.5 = 1.11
